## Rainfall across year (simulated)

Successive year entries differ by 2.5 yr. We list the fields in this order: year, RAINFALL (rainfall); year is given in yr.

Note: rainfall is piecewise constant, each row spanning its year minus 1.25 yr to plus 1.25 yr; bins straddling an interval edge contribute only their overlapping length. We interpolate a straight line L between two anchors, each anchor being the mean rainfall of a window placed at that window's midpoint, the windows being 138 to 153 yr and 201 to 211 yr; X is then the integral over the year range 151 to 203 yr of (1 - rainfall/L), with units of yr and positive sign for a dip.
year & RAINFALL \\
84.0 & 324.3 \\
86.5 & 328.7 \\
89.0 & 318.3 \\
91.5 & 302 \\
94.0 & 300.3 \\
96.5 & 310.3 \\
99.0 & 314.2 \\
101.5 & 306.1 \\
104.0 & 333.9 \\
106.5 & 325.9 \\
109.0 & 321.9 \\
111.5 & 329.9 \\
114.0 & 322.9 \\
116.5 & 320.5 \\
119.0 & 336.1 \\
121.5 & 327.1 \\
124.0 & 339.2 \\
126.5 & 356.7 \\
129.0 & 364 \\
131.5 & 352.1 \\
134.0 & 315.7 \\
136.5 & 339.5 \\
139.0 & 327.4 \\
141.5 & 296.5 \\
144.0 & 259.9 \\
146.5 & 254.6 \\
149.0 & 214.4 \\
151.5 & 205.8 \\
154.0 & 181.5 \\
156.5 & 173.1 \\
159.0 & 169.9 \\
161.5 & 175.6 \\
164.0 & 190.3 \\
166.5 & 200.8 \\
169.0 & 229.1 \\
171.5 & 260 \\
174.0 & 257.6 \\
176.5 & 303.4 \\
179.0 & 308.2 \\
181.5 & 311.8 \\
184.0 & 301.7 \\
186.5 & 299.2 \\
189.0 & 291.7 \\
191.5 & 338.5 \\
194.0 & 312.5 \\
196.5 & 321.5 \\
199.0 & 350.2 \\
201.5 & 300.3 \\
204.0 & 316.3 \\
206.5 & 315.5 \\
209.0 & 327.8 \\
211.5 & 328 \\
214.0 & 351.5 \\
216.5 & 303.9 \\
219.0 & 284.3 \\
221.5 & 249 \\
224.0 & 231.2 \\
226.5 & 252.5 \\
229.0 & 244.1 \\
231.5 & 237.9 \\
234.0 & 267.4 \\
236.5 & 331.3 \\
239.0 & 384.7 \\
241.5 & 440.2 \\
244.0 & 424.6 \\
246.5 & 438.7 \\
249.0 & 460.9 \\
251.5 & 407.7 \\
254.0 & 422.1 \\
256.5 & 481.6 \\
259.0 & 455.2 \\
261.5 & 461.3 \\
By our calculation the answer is 5.1 yr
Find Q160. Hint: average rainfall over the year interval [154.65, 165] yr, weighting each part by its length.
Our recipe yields 177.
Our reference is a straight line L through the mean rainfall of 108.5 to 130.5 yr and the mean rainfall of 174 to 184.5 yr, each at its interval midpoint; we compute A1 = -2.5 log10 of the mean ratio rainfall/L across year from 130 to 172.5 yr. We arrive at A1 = 0.29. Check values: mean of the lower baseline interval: 336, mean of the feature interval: 245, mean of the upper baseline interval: 301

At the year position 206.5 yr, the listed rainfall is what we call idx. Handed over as 315.5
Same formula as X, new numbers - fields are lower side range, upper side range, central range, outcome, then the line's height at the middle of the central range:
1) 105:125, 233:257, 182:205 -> 3.7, 374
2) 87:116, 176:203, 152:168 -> 6.6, 314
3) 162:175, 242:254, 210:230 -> 4.2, 359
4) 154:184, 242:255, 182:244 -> 5.2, 344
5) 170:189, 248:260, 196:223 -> 3.0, 353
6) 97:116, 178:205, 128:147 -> 0.2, 319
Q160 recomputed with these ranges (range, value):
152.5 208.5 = 269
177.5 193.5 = 309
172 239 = 299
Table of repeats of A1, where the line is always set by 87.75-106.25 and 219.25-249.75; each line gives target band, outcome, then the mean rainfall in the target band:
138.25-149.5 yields 0.17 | 272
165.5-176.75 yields 0.28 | 247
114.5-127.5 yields -0.07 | 335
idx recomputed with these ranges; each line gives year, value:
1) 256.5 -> 481.6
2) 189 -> 291.7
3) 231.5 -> 237.9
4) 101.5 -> 306.1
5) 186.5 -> 299.2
